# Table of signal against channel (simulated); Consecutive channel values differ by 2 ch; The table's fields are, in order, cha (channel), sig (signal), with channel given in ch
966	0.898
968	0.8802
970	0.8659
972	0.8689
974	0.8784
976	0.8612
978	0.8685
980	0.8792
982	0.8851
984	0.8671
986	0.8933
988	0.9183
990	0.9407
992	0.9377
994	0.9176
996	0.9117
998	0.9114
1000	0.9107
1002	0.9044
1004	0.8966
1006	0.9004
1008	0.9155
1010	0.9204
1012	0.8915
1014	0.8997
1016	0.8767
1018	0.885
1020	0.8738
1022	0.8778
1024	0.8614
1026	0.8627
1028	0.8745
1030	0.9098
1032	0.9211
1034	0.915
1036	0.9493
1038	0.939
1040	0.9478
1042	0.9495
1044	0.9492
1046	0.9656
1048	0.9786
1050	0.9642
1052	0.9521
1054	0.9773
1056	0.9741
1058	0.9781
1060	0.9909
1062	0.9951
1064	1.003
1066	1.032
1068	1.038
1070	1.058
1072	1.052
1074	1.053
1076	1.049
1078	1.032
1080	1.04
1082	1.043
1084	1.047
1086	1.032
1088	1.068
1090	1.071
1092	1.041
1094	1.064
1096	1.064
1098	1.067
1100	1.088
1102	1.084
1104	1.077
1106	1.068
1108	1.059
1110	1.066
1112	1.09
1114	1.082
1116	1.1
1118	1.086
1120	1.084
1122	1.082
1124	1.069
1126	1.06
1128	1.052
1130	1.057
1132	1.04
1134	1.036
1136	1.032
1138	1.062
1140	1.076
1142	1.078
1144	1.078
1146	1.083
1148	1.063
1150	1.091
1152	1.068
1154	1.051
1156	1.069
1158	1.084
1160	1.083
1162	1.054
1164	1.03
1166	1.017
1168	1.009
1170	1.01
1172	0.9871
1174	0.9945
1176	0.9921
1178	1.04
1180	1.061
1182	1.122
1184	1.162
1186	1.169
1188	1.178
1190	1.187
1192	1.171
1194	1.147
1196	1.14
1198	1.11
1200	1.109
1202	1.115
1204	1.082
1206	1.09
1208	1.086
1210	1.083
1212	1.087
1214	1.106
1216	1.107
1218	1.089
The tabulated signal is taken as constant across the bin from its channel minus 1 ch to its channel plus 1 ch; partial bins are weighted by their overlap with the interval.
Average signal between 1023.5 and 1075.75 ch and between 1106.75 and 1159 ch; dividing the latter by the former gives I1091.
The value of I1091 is 1.11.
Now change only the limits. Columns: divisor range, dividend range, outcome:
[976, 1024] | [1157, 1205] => 1.21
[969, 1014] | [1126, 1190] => 1.19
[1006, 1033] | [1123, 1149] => 1.19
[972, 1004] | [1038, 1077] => 1.11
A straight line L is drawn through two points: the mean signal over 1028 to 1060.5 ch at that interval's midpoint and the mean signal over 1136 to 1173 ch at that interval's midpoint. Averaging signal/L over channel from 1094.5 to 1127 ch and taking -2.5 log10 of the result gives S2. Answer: -0.066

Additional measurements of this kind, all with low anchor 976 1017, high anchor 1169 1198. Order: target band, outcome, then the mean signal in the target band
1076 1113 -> -0.06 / 1.06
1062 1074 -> -0.06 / 1.03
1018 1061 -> 0.02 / 0.933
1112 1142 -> -0.03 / 1.07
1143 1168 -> 0.01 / 1.06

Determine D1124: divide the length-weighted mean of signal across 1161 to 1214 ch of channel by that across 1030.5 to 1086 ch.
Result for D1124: 1.1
